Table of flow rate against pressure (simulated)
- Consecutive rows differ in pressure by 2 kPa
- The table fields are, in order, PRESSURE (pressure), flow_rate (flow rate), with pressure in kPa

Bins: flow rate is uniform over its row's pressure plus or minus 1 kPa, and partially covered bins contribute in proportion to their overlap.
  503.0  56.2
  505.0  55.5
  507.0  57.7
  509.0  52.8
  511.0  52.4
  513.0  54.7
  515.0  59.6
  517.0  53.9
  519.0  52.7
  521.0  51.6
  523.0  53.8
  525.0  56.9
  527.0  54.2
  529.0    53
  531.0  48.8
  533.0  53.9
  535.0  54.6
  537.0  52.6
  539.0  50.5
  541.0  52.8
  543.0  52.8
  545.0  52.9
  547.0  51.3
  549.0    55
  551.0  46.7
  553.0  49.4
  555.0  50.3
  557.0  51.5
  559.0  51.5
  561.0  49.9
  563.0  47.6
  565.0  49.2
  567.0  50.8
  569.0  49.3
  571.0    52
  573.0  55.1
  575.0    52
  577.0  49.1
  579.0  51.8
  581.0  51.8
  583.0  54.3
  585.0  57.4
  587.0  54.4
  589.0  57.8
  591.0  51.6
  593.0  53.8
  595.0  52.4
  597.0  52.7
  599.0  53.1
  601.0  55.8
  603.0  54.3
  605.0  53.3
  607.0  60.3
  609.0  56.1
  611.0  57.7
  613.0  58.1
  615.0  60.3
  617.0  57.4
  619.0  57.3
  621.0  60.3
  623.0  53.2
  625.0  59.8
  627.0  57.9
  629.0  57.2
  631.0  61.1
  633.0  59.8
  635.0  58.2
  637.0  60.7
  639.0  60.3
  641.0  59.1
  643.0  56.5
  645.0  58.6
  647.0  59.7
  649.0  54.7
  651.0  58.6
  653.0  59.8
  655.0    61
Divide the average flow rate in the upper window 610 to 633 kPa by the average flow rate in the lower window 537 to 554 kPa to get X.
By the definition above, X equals 1.1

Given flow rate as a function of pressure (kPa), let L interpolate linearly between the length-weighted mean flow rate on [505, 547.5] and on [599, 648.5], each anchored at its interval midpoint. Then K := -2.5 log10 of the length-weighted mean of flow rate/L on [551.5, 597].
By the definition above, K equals 0.08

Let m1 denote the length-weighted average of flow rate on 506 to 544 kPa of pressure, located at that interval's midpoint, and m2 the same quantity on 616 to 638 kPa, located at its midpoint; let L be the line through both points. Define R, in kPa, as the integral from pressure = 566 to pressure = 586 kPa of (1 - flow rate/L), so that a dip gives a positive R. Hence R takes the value 1.3 kPa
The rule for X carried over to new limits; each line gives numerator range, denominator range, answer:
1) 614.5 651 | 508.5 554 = 1.10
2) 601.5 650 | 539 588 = 1.12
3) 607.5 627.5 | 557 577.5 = 1.14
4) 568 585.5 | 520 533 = 0.99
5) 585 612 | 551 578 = 1.09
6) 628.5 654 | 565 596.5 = 1.11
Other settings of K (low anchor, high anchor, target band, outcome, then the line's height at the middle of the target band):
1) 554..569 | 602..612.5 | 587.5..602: 0.02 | 54.7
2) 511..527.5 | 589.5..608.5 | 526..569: 0.06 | 54.5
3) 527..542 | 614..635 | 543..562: 0.05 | 53.6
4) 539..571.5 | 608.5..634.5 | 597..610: 0.02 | 56.2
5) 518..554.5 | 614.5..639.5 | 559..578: 0.08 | 54.6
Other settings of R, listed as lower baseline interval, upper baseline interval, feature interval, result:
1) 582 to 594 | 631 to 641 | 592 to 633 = 0.5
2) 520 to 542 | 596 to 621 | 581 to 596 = 0.3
